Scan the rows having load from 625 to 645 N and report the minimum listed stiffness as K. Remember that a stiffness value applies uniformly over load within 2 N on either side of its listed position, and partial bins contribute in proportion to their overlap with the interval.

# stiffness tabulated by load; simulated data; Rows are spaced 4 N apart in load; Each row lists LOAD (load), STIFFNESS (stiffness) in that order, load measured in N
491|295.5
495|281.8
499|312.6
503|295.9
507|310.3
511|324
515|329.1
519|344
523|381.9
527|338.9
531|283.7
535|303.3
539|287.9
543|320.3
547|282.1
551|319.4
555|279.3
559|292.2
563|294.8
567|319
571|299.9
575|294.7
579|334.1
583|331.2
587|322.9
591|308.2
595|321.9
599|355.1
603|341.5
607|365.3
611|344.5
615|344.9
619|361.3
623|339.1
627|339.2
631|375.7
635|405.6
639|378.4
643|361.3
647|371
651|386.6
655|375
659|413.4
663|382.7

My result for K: 339.2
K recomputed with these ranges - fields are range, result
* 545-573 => 279.3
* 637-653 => 361.3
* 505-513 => 310.3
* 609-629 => 339.1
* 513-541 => 283.7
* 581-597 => 308.2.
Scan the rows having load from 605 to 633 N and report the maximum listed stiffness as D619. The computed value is 375.7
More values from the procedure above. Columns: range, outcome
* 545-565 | 319.4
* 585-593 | 322.9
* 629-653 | 405.6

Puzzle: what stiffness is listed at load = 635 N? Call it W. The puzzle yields 405.6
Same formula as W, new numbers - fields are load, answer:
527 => 338.9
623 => 339.1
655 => 375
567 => 319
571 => 299.9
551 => 319.4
